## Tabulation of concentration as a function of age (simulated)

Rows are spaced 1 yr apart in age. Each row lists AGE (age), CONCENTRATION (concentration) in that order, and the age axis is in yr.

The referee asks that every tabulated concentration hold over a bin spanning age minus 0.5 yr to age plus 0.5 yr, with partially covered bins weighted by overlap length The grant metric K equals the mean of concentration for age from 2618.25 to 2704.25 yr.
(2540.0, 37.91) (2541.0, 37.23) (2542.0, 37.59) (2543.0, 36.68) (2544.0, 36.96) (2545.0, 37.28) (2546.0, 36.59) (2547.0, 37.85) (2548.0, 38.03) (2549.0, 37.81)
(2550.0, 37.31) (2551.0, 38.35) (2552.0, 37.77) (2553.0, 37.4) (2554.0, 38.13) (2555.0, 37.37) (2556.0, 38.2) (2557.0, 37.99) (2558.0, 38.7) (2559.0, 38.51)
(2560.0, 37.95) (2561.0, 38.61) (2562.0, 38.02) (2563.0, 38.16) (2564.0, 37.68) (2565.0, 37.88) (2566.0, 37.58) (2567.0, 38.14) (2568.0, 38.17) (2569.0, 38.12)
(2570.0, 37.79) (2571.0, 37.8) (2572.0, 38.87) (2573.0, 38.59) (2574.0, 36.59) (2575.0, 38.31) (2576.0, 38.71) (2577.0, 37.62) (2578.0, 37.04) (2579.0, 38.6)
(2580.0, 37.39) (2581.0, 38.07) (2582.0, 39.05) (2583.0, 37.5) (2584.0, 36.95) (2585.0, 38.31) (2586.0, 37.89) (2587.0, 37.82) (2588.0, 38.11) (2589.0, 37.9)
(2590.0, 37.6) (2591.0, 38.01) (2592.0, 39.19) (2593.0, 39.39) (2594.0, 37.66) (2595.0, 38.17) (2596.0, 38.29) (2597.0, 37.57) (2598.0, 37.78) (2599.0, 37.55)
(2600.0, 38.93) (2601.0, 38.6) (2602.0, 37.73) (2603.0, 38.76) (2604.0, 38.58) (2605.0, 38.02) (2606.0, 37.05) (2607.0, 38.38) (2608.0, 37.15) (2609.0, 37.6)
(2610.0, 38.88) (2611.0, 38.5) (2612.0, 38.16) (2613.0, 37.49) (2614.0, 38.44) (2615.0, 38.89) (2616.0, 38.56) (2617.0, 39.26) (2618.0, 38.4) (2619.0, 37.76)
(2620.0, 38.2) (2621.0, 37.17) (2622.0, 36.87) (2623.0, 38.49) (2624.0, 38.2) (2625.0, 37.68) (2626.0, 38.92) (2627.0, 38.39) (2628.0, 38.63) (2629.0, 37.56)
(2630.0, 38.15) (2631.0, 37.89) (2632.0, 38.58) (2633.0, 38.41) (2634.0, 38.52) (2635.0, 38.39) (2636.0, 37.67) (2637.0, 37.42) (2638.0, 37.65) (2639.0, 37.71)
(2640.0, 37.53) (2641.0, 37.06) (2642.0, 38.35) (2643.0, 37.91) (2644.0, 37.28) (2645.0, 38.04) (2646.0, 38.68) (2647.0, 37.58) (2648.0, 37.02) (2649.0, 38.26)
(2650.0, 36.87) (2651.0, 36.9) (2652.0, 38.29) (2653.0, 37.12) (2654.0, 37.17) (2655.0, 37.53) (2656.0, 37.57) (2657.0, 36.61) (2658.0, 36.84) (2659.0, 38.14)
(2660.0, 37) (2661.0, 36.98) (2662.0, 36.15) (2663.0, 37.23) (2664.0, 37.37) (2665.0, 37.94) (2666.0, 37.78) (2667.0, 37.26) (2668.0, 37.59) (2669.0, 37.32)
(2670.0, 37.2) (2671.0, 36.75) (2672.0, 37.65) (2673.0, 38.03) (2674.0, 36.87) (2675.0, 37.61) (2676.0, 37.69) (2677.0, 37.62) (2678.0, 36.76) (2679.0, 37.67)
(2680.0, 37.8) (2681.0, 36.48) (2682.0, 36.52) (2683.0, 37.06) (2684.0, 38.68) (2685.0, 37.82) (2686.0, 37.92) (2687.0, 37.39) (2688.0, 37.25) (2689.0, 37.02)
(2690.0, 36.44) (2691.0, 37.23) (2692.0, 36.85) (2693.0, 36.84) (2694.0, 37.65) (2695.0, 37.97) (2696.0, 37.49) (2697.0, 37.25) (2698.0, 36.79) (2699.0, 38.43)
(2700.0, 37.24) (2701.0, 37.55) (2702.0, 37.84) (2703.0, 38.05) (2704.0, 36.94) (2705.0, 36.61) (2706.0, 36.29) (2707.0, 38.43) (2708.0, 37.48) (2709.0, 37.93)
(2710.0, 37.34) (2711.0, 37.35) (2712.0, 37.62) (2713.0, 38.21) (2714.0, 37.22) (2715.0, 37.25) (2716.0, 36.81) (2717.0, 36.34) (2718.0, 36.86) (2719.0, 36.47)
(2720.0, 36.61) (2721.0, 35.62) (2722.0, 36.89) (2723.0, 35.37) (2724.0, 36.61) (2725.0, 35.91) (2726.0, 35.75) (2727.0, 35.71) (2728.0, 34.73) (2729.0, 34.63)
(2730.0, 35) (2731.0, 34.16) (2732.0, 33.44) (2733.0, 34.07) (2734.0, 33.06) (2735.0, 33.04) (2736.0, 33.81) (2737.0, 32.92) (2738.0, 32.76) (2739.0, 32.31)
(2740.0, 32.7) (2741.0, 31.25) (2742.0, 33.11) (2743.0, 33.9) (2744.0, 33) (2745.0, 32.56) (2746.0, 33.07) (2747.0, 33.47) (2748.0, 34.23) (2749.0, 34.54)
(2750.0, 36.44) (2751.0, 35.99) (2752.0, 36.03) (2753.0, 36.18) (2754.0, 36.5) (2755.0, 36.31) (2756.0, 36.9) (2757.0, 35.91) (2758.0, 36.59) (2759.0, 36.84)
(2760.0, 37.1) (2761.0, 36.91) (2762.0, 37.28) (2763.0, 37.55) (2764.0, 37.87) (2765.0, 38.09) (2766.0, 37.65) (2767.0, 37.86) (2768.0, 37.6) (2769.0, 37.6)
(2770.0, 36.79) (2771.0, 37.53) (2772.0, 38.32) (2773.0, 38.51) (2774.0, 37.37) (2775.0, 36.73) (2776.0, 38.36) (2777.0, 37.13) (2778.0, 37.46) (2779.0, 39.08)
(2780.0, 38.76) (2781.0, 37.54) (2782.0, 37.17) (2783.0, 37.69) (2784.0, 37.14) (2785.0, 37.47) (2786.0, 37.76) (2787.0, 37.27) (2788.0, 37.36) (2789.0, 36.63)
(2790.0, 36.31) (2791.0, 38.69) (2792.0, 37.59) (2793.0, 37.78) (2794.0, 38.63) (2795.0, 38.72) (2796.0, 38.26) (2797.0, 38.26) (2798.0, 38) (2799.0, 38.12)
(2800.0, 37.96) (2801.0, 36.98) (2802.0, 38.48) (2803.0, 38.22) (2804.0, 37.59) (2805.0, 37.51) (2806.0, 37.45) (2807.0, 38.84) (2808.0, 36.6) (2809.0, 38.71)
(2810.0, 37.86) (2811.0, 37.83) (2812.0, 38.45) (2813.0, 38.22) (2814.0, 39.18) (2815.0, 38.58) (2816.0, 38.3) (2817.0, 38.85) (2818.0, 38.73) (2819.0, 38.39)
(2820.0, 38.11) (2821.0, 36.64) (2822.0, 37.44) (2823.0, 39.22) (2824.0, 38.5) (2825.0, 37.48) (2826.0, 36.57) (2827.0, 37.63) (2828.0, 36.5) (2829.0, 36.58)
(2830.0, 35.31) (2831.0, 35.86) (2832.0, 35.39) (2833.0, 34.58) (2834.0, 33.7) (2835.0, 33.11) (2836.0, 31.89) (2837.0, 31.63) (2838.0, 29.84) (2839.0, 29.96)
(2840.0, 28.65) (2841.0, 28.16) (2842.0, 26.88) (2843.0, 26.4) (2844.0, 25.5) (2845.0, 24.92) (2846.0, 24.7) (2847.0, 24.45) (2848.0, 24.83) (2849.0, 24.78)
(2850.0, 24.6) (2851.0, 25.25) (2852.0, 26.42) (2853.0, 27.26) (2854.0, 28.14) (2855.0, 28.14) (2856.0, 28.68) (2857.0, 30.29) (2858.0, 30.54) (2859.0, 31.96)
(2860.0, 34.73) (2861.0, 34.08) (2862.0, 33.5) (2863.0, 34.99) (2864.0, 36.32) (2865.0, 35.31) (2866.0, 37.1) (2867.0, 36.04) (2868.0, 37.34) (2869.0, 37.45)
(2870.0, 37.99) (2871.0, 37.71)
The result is 37.6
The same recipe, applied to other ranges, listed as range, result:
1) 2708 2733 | 36.2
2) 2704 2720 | 37.2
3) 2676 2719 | 37.3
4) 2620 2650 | 37.9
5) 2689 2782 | 36.3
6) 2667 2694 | 37.3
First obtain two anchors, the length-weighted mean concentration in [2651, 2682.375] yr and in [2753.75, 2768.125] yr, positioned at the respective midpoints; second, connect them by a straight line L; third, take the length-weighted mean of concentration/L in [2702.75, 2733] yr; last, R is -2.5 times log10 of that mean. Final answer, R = 0.02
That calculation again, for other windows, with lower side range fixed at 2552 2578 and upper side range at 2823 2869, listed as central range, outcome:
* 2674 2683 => -0.05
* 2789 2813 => -0.16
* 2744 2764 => -0.07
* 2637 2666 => -0.04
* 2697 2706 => -0.07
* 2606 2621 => -0.04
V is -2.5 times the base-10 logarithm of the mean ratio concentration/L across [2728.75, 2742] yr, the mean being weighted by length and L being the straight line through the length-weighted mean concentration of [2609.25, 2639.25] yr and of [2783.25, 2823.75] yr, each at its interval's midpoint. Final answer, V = 0.145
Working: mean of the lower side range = 38.2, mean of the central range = 33.3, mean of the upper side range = 38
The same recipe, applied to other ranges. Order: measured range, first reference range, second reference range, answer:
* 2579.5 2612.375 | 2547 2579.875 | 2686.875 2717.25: -0.01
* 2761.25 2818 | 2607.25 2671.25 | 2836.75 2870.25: -0.17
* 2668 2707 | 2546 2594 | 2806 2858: -0.05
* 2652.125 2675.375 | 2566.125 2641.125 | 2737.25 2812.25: 0.01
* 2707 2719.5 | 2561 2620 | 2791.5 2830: 0.02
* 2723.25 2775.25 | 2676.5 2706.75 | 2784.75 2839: 0.05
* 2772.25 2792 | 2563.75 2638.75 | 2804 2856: -0.10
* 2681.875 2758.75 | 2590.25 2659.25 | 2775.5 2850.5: 0.02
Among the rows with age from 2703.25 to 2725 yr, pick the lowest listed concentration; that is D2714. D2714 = 35.37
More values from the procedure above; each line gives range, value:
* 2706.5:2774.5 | 31.25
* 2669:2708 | 36.29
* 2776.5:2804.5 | 36.31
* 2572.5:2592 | 36.59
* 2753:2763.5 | 35.91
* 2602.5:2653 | 36.87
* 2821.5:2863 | 24.45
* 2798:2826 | 36.57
